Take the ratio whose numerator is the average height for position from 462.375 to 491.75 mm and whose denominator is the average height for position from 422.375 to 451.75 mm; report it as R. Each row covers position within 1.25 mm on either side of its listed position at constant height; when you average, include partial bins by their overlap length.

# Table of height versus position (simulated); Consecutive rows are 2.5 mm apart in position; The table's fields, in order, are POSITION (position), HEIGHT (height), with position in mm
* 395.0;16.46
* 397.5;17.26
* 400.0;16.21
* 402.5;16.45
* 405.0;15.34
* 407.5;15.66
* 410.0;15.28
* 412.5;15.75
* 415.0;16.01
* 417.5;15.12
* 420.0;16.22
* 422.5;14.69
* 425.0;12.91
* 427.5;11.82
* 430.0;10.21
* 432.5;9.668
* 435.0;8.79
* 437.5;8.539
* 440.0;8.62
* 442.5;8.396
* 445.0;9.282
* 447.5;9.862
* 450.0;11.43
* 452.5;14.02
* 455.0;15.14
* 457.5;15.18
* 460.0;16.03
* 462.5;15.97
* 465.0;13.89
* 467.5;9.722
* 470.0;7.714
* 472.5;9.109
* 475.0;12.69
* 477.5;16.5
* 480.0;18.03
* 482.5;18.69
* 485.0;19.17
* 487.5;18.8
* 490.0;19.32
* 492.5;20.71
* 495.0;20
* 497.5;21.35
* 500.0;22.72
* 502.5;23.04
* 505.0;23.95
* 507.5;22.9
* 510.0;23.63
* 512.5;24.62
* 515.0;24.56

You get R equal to 1.5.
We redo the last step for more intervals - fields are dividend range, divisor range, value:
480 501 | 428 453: 2.03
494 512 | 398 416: 1.43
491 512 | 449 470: 1.64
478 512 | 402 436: 1.51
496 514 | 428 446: 2.52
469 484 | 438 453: 1.40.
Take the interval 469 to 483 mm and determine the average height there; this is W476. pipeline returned 13.6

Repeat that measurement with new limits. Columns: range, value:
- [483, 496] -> 19.5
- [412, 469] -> 12.4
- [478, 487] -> 18.5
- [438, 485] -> 12.9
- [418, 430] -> 13.6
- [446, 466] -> 13.9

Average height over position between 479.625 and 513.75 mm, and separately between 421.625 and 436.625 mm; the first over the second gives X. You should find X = 1.9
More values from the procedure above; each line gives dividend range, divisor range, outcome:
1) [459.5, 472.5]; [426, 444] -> 1.28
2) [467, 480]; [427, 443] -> 1.27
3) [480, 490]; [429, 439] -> 2.03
